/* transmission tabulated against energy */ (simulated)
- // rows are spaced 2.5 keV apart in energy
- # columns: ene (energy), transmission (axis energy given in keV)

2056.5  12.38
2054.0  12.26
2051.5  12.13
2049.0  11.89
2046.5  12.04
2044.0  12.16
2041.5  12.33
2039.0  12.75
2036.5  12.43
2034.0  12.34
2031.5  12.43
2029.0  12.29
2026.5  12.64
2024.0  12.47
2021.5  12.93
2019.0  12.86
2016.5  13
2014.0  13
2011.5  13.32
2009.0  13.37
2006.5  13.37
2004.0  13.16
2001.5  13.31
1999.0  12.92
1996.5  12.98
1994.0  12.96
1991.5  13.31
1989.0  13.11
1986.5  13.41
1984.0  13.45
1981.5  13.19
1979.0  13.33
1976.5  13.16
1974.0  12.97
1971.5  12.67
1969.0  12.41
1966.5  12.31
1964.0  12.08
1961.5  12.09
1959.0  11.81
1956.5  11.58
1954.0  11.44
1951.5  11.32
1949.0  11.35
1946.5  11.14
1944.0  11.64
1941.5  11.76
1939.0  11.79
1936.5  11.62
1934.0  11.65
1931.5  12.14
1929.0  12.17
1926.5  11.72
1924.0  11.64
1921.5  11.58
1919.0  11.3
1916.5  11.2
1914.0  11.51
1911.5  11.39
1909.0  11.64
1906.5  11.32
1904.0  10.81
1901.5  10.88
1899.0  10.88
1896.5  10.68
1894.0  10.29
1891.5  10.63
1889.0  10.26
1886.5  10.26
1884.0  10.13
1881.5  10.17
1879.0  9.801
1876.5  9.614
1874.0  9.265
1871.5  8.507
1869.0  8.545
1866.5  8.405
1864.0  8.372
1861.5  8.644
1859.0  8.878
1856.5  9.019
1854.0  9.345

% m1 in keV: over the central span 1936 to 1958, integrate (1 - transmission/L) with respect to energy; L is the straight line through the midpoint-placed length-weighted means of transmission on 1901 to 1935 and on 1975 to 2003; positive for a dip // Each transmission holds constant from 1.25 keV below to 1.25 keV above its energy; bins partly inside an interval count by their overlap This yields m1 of 1.2 keV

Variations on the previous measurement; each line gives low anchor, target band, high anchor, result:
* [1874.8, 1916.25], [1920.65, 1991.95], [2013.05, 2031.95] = -3.4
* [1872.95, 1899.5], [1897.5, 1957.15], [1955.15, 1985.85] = -0.7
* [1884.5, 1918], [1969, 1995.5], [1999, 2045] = -2.1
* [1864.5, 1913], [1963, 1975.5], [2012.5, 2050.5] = -1.1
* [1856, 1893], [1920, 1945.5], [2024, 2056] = -3.3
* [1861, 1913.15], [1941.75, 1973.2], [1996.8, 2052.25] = -1.2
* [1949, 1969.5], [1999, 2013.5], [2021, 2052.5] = -1.3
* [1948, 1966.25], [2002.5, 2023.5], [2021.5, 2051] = -1.6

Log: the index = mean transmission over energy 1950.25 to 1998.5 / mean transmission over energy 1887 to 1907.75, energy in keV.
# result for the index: 1.2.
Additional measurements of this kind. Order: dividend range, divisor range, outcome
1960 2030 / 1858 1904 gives 1.33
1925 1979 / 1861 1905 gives 1.22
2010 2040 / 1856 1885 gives 1.40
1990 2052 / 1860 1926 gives 1.24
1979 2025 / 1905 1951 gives 1.13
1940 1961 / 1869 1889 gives 1.20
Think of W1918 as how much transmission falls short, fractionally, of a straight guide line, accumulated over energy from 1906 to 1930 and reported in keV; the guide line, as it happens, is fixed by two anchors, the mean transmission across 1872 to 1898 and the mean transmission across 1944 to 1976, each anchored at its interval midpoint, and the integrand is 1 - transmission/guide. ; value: -1.4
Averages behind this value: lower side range 10.1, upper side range 11.9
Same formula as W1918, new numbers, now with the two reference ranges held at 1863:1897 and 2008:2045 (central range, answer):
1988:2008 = -1.7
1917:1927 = -1.0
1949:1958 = -0.2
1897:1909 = -1.1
